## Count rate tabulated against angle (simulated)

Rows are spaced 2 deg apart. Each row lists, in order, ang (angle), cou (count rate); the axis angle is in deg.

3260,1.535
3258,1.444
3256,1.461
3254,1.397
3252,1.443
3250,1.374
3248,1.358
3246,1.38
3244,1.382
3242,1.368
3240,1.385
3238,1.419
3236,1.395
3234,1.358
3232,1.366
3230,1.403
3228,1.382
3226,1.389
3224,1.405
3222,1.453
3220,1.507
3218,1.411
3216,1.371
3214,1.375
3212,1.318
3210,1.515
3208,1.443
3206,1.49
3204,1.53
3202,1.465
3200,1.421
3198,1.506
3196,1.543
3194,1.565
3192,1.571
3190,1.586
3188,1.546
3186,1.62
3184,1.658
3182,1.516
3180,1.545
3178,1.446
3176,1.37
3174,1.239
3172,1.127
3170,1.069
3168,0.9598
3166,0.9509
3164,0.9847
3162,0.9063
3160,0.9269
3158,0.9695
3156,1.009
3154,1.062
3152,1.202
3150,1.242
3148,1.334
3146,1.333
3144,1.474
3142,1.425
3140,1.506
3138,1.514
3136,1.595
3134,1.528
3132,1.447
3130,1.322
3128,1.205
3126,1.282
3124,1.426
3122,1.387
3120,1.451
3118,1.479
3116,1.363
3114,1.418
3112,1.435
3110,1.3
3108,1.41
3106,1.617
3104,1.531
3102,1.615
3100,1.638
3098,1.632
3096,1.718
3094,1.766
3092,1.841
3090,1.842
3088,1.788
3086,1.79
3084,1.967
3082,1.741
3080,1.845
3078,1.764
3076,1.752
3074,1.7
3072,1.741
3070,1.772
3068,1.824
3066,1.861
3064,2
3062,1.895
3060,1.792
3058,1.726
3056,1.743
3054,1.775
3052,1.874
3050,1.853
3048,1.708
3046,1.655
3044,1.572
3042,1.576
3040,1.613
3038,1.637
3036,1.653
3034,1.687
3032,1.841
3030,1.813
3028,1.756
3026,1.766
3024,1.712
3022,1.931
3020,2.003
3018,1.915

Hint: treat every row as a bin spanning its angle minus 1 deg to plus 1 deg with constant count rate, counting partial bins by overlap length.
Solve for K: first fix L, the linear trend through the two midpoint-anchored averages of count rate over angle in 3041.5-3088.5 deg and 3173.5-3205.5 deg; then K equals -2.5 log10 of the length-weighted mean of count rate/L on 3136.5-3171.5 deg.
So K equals 0.331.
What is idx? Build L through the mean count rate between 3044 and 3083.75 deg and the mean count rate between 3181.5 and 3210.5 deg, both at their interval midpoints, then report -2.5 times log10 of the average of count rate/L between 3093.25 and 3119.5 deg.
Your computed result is 0.12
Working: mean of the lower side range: 1.79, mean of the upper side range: 1.53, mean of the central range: 1.53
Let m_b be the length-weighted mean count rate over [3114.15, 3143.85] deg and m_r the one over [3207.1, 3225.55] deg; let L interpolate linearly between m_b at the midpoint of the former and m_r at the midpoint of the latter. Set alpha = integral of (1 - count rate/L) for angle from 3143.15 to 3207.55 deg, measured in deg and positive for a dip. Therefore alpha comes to 4.7 deg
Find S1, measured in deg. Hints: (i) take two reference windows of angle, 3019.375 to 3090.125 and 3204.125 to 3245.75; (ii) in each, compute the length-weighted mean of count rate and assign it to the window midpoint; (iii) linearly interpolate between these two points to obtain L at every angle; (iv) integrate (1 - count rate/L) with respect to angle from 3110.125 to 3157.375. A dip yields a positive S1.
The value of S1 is 7.2 deg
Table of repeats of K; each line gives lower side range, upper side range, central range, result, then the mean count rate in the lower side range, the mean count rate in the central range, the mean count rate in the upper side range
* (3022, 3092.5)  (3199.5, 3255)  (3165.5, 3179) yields 0.285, 1.77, 1.17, 1.41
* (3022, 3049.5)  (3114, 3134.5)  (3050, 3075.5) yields -0.129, 1.7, 1.81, 1.39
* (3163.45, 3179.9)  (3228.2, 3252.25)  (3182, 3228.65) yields -0.167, 1.17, 1.48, 1.38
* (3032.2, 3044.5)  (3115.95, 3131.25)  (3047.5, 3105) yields -0.171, 1.64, 1.78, 1.37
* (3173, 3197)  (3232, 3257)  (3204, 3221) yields 0.019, 1.52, 1.43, 1.39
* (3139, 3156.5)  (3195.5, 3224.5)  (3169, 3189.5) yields -0.033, 1.3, 1.42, 1.45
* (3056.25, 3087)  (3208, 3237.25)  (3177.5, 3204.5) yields -0.035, 1.81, 1.54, 1.4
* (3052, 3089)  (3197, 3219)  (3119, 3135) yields 0.197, 1.81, 1.38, 1.44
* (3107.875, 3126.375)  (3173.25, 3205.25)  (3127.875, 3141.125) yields -0.027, 1.4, 1.46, 1.51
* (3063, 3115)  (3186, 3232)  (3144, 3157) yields 0.284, 1.7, 1.22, 1.46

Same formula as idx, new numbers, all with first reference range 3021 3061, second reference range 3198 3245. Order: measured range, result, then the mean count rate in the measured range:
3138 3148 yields 0.09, 1.43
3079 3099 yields -0.09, 1.79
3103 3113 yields 0.11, 1.46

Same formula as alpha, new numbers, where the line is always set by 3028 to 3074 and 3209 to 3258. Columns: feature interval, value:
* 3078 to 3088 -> -0.78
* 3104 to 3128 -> 3.20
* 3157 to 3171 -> 5.19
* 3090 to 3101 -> -0.41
